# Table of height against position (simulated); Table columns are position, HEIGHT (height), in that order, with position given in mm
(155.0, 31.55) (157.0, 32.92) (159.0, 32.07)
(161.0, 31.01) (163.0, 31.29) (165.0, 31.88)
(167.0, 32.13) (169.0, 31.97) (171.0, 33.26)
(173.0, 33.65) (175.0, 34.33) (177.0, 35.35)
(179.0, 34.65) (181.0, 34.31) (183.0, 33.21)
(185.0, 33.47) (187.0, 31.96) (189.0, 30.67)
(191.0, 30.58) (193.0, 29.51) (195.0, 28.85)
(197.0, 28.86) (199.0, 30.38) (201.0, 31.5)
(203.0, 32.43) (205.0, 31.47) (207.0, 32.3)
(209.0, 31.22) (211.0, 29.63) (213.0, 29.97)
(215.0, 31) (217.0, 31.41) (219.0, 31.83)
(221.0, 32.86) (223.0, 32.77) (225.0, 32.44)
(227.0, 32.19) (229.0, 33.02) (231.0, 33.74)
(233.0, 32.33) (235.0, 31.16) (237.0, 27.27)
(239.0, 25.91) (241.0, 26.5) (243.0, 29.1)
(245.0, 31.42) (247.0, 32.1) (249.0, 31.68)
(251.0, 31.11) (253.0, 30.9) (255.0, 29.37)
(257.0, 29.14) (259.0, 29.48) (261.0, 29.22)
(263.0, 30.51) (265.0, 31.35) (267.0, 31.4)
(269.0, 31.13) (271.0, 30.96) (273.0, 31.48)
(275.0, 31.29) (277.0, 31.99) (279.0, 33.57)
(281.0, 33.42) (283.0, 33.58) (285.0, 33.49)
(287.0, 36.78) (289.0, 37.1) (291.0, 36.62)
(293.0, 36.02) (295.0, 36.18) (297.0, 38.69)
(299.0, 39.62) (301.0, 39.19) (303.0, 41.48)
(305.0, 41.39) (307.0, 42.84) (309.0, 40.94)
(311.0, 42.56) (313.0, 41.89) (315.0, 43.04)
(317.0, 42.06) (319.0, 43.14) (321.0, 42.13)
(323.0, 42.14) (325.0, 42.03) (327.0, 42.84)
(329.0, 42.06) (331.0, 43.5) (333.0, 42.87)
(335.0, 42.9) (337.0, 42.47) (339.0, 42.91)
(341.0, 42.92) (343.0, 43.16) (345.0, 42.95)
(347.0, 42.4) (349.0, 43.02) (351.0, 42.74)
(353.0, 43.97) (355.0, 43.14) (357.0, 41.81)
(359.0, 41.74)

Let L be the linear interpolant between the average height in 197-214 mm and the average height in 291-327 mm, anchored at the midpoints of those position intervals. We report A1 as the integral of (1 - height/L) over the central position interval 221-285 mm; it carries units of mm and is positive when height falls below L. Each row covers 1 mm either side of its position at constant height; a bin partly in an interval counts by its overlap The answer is 7.8 mm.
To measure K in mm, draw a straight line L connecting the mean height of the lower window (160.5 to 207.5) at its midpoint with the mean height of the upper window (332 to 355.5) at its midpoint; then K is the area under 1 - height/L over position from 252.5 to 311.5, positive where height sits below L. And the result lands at 6.3 mm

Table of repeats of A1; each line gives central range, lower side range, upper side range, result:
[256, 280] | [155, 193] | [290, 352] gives 4.6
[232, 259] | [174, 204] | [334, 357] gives 4.6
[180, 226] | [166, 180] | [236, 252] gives 0.6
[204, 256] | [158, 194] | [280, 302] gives 5.1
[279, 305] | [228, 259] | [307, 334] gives 0.7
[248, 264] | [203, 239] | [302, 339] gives 2.3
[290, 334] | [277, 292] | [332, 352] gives -2.8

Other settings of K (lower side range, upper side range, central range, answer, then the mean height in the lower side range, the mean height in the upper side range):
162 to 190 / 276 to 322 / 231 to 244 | 2.4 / 33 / 38.6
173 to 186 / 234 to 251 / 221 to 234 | -0.9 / 34.2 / 29.5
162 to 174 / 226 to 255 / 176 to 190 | -0.6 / 32.4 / 30.6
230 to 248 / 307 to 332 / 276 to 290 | 0.9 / 29.9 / 42.4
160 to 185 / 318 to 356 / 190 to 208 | 2.1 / 33.1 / 42.8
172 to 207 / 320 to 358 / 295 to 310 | -0.1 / 32.1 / 42.7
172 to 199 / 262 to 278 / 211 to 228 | 0.1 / 32.2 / 31.3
